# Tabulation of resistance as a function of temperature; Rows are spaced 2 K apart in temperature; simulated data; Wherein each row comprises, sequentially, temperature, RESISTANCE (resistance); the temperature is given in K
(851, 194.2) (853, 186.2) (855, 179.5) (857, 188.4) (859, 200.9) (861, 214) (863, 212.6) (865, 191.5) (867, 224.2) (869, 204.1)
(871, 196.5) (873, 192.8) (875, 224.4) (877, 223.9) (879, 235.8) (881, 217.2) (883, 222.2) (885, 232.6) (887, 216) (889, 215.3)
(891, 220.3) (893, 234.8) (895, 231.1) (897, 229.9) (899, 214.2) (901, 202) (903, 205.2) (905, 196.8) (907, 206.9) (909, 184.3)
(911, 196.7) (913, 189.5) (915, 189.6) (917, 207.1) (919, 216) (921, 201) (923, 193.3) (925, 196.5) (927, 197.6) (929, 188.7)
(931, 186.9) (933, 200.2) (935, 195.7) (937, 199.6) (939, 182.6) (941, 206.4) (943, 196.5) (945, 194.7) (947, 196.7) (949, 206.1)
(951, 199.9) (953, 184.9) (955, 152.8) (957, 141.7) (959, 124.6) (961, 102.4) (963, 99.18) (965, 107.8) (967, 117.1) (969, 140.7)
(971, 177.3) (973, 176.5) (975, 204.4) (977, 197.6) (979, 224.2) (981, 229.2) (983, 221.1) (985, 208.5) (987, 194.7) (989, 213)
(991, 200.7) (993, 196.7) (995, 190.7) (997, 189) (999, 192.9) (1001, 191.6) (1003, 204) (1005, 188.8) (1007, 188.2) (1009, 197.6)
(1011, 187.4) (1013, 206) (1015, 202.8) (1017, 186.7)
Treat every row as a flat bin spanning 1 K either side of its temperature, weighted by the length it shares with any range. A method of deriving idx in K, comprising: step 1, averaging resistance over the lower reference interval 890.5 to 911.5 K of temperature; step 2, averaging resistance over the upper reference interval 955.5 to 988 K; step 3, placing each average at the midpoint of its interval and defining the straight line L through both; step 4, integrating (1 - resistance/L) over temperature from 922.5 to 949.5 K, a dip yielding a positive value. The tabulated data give -1.0 K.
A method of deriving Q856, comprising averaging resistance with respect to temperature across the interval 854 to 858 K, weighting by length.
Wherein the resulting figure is 184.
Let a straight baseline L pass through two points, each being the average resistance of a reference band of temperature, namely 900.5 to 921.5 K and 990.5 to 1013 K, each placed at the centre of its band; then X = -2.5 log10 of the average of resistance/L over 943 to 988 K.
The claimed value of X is 0.133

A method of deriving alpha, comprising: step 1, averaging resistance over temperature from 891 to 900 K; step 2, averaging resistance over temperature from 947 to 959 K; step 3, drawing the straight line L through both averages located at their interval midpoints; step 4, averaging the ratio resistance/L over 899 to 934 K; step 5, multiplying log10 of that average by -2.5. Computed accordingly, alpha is 0.05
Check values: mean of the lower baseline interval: 227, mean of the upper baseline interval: 174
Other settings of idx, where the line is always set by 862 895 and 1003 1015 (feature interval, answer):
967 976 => 1.48 K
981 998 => -0.42 K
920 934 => 0.94 K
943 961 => 2.86 K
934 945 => 0.57 K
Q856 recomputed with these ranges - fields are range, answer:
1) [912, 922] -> 201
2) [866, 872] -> 208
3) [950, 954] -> 192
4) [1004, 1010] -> 192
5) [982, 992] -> 208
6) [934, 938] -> 198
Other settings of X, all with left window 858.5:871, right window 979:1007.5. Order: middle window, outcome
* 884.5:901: -0.084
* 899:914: 0.038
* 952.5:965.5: 0.491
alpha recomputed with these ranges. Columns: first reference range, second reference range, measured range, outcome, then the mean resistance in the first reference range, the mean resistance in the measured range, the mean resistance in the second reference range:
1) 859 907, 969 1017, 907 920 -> 0.065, 215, 198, 198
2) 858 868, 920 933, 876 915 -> -0.064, 209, 214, 194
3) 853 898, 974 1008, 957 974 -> 0.481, 213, 131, 202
